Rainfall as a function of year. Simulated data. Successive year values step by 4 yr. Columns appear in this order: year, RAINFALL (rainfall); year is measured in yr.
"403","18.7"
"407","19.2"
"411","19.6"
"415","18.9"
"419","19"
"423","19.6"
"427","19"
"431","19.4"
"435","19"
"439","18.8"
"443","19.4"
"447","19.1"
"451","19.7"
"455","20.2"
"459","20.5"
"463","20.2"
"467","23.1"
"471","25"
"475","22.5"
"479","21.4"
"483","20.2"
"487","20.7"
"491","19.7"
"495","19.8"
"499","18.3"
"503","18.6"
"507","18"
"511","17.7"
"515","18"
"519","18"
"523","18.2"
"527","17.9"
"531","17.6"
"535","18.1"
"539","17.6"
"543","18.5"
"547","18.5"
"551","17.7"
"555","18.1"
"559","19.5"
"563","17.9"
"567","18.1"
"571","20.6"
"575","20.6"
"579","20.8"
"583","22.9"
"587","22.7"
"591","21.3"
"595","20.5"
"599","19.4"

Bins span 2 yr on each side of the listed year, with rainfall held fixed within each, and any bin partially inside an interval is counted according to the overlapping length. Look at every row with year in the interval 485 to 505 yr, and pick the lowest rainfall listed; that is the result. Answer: 18.3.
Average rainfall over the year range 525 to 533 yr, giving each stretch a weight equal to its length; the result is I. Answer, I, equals 17.8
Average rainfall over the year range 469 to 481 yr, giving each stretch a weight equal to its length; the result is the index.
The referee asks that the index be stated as 23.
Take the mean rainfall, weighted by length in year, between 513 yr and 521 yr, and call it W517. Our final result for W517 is 18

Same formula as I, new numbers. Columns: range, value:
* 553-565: 18.5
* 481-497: 20.1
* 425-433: 19.2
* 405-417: 19.2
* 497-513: 18.2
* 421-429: 19.3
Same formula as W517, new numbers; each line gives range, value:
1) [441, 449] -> 19.2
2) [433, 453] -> 19.2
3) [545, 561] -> 18.5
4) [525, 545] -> 17.9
